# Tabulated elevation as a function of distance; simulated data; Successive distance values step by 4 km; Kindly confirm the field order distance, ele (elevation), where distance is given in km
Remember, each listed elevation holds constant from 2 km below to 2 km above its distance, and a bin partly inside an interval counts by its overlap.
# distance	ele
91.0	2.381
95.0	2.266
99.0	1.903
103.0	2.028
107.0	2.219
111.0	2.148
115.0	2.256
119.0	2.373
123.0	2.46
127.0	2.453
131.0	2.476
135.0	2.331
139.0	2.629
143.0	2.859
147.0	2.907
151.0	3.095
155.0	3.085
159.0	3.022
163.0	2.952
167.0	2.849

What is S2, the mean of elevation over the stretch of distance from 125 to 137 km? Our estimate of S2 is 2.42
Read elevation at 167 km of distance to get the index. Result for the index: 2.849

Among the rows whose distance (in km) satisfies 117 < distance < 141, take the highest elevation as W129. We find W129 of 2.629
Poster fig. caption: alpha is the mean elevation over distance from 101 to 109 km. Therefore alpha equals 2.12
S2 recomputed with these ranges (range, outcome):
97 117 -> 2.11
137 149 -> 2.8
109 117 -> 2.2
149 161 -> 3.07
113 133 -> 2.4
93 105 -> 2.07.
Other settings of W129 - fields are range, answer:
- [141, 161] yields 3.095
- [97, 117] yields 2.256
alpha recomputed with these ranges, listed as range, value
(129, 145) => 2.57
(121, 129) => 2.46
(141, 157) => 2.99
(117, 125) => 2.42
